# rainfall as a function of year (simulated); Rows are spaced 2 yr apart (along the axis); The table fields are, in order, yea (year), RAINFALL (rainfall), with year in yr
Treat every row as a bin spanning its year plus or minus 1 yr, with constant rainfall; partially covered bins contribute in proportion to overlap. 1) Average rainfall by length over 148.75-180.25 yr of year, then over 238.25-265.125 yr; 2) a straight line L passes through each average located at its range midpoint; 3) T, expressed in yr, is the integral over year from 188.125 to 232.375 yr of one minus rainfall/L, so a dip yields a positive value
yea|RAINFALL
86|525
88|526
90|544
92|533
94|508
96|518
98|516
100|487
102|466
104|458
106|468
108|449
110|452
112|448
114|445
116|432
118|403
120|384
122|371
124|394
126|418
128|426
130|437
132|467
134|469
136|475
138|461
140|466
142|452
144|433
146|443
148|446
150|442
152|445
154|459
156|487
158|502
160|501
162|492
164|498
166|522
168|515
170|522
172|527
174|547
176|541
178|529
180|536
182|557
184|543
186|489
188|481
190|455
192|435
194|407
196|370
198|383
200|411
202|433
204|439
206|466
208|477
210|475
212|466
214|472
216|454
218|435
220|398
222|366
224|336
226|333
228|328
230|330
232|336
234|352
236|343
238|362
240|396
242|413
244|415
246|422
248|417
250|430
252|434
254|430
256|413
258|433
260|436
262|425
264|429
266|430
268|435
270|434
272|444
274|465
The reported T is 4.7 yr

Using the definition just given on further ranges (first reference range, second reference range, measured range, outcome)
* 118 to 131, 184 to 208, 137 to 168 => -3.9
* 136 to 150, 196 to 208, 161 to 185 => -4.9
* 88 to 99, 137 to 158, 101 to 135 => 4.0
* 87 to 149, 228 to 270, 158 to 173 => -2.5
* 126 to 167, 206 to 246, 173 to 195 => -3.5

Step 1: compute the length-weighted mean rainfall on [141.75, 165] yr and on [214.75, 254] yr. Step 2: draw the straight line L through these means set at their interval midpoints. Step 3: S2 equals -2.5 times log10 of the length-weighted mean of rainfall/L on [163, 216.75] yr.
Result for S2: -0.12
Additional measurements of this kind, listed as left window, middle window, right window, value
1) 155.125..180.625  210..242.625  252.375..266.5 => 0.20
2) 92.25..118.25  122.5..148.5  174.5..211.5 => 0.06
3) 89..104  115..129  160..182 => 0.26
